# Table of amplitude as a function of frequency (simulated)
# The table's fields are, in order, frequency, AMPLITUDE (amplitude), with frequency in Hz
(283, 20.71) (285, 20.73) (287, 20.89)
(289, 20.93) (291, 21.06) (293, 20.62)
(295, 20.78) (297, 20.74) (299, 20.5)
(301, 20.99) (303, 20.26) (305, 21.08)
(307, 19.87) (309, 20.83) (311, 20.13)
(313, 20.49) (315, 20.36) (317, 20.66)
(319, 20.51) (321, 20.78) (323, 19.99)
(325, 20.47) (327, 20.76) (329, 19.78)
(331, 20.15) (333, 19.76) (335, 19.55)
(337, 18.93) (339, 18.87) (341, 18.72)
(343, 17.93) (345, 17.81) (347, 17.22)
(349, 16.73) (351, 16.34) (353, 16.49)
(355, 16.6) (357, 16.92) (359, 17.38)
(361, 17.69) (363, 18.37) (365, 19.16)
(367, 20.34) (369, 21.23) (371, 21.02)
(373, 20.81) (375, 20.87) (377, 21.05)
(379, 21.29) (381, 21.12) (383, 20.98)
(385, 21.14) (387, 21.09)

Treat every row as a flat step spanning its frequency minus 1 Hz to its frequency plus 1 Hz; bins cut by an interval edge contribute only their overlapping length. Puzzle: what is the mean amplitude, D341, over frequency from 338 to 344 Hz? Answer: 18.5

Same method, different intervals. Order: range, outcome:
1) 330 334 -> 20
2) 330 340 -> 19.5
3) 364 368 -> 19.8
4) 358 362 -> 17.5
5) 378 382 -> 21.2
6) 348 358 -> 16.6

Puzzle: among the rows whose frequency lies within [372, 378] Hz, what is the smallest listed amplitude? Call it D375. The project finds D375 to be 20.81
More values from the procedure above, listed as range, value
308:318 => 20.13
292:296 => 20.62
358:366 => 17.38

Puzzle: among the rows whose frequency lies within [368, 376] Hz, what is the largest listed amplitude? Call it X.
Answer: 21.23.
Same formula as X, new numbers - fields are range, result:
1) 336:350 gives 18.93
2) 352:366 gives 19.16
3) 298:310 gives 21.08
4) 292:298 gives 20.78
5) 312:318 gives 20.66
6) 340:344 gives 18.72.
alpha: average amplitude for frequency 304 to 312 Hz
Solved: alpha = 20.5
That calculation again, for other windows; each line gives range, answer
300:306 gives 20.8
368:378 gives 21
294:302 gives 20.8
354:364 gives 17.4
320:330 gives 20.4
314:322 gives 20.6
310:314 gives 20.3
